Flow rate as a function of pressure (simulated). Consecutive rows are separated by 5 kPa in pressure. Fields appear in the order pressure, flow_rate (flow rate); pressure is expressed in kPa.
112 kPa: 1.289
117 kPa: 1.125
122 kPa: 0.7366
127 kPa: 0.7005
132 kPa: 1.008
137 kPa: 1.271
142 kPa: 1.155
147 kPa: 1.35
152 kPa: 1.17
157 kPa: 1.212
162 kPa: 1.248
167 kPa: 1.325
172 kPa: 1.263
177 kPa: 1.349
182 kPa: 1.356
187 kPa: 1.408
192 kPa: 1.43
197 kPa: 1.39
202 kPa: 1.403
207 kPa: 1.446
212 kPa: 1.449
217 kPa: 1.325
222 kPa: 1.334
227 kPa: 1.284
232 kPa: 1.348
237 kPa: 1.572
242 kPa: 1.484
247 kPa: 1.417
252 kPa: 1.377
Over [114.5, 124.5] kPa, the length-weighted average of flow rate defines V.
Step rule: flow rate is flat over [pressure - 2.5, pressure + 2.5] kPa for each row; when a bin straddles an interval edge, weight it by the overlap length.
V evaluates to 0.931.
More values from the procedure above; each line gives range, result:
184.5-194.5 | 1.42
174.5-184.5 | 1.35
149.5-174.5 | 1.24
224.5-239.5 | 1.4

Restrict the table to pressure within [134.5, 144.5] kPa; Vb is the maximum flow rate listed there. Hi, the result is 1.271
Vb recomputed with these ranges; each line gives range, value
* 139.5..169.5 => 1.35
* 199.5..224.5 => 1.449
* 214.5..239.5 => 1.572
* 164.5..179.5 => 1.349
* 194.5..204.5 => 1.403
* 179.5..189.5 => 1.408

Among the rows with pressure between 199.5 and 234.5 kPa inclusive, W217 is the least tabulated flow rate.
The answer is 1.284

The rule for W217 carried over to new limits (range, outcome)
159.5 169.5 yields 1.248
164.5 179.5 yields 1.263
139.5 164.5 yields 1.155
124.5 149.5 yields 0.7005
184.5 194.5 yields 1.408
